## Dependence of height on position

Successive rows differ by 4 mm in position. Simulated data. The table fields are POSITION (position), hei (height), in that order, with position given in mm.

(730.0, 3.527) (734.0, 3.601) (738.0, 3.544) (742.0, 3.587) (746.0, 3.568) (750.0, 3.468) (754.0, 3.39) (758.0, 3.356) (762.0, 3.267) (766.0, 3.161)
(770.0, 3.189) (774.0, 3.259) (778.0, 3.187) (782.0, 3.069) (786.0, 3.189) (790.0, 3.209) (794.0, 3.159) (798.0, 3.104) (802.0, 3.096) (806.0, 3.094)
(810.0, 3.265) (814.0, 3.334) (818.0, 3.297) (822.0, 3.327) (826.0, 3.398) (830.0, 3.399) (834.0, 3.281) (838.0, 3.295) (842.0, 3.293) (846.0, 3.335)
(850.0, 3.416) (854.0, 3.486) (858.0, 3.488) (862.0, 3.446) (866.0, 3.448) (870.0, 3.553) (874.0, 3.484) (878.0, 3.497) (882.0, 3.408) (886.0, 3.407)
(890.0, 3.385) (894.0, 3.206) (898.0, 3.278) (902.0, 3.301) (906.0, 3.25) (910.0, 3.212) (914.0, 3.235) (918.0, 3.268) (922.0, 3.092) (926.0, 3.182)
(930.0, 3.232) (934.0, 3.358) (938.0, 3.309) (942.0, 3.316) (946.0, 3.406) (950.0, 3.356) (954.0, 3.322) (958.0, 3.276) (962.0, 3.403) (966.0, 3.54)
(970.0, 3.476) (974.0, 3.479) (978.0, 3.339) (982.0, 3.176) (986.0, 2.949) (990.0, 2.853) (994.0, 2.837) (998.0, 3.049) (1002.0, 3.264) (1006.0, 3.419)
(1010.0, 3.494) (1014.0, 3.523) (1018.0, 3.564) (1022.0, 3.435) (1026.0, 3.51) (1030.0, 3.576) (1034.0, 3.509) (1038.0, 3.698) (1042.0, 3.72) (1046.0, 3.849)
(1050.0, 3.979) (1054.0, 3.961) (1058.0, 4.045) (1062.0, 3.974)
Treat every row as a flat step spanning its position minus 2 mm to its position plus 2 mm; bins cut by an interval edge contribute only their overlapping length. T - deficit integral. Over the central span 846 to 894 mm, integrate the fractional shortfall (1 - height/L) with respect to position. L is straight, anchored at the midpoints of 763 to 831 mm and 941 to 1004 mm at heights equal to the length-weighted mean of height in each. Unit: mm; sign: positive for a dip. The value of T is -3.10 mm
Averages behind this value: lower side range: 3.22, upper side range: 3.25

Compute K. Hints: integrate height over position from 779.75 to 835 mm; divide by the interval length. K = 3.23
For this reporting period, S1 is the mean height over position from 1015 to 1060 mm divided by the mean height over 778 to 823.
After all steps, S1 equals 1.2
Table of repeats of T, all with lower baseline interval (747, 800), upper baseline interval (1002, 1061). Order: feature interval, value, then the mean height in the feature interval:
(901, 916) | 0.91 mm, 3.25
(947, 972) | 1.01 mm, 3.4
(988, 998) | 1.97 mm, 2.89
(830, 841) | 0.10 mm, 3.31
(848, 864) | -0.42 mm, 3.46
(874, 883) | -0.15 mm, 3.46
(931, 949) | 0.85 mm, 3.34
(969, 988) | 1.57 mm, 3.27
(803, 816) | 0.30 mm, 3.22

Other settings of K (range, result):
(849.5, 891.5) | 3.46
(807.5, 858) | 3.35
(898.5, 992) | 3.28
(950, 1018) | 3.29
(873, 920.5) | 3.32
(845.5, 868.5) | 3.45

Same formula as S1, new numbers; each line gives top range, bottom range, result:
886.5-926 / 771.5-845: 1.00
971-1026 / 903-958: 1.00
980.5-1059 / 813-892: 1.02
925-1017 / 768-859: 1.01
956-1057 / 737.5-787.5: 1.04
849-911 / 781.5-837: 1.05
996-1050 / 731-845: 1.07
